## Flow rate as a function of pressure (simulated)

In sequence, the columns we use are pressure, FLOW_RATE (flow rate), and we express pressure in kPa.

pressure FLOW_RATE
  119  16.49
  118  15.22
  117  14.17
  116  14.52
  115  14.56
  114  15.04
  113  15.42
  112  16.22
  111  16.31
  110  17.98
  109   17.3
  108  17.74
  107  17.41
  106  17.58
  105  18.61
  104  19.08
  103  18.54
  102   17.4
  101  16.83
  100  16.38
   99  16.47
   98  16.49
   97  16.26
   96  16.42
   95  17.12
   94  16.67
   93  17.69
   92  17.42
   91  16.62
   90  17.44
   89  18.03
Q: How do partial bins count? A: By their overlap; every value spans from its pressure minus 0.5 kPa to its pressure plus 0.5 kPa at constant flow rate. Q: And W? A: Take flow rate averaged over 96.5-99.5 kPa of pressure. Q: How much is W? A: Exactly 16.4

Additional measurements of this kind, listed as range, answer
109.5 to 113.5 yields 16.5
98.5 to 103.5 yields 17.1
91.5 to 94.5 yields 17.3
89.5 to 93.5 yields 17.3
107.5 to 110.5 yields 17.7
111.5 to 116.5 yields 15.2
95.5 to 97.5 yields 16.3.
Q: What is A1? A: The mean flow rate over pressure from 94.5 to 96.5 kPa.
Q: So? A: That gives 16.8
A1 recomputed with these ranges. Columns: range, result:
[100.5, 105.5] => 18.1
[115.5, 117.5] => 14.3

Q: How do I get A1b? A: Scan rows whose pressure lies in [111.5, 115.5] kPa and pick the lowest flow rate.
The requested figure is 14.56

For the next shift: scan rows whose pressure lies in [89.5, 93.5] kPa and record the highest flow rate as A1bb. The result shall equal 17.69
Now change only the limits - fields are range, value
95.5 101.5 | 16.83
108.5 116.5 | 17.98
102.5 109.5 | 19.08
